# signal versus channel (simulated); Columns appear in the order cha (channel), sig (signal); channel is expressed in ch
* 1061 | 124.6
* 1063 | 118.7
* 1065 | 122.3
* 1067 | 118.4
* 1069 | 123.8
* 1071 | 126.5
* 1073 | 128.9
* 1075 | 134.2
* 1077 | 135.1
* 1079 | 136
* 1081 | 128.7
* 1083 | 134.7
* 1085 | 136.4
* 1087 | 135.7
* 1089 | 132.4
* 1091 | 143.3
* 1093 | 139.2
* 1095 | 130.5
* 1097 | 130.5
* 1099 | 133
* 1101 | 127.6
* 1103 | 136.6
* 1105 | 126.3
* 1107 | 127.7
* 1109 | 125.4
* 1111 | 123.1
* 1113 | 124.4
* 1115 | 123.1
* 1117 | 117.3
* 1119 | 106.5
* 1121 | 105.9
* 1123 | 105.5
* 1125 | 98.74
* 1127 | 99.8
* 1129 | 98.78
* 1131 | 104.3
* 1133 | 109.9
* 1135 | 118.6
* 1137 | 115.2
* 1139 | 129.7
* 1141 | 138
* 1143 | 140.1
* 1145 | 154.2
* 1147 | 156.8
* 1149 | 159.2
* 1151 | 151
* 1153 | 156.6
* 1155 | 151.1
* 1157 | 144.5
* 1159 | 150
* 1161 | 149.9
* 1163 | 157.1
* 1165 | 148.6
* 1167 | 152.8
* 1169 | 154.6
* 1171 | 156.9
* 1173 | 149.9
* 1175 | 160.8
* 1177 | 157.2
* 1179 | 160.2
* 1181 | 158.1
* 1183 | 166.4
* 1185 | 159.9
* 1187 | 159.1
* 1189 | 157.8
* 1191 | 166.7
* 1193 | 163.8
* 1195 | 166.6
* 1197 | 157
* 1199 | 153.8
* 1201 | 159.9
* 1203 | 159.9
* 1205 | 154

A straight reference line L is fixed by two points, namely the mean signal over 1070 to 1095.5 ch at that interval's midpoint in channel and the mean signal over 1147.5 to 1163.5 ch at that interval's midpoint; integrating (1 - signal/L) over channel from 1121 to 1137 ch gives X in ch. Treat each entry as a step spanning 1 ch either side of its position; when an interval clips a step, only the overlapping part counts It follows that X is 4.4 ch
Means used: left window 134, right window 152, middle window 106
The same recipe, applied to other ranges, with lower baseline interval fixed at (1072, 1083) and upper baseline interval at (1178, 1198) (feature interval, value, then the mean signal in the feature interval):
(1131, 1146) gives 2.1 ch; 128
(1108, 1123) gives 2.7 ch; 117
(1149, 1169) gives 0.3 ch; 152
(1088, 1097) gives 0.1 ch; 136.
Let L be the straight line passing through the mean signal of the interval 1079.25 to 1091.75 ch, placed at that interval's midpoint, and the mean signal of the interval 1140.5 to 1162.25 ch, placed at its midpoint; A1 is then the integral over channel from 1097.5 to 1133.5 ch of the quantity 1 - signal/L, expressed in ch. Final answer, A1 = 6.40 ch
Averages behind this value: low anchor 135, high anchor 150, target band 117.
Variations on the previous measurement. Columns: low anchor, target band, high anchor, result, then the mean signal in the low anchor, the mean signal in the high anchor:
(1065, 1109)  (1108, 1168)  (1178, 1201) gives 6.5 ch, 131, 161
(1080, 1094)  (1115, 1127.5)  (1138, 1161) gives 3.1 ch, 136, 148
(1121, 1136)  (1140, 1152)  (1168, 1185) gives -2.4 ch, 105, 158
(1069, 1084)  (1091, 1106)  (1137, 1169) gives 0.4 ch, 131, 148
